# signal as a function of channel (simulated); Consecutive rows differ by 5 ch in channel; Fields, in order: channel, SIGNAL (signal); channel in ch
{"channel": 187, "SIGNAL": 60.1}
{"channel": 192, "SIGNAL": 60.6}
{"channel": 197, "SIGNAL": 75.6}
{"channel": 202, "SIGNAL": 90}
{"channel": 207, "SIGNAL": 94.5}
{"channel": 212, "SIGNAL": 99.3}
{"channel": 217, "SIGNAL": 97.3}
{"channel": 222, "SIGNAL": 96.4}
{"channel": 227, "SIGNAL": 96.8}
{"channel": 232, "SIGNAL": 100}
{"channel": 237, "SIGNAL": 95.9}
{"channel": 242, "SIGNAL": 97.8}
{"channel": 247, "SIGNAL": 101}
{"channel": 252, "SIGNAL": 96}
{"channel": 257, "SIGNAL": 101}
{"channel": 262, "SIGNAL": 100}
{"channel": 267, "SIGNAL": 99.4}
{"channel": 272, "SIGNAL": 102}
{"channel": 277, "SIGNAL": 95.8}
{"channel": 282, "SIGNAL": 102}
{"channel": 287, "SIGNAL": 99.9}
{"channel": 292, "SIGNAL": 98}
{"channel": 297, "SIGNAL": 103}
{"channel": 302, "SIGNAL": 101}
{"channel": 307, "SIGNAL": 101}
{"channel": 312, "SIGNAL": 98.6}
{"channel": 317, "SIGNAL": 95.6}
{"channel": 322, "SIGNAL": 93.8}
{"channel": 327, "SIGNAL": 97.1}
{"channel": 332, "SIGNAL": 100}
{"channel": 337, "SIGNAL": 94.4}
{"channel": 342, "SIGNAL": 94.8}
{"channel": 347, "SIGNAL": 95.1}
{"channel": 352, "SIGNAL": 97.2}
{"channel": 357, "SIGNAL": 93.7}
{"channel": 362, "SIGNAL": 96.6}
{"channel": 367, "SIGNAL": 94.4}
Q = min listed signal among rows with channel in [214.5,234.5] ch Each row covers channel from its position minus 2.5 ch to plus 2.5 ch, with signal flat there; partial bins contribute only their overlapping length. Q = 96.4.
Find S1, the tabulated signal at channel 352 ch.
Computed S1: 97.2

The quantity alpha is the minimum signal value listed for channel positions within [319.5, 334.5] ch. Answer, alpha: 93.8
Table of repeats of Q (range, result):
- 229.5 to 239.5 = 95.9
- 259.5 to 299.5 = 95.8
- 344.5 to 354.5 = 95.1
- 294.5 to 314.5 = 98.6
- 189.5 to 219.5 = 60.6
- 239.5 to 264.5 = 96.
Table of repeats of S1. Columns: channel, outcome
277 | 95.8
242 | 97.8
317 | 95.6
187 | 60.1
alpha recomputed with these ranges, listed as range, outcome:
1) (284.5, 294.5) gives 98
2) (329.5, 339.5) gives 94.4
